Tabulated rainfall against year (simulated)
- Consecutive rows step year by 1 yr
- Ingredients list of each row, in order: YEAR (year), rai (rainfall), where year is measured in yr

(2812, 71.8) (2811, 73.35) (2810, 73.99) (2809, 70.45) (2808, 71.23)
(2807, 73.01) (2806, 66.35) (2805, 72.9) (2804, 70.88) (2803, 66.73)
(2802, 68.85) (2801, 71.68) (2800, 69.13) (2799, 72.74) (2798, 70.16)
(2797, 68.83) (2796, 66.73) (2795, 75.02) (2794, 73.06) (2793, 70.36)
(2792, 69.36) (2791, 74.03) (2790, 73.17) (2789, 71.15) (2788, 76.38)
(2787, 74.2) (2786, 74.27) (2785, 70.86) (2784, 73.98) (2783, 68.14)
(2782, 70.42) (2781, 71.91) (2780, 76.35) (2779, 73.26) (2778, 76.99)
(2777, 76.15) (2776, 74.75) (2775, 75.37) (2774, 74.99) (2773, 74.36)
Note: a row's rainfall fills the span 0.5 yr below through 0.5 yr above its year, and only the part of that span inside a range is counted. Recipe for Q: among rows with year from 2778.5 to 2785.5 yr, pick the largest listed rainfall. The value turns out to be 76.35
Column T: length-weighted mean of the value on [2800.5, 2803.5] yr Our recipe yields 69.1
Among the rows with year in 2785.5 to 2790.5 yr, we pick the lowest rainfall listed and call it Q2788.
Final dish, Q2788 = 71.15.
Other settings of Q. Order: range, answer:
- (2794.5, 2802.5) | 75.02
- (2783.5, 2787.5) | 74.27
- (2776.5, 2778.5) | 76.99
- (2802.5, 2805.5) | 72.9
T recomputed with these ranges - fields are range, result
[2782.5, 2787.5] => 72.3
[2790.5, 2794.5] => 71.7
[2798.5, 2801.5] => 71.2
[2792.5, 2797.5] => 70.8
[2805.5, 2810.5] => 71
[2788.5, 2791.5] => 72.8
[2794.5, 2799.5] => 70.7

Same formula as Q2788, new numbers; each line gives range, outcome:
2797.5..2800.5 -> 69.13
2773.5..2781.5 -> 71.91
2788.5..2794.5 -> 69.36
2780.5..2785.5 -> 68.14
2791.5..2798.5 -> 66.73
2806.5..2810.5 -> 70.45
